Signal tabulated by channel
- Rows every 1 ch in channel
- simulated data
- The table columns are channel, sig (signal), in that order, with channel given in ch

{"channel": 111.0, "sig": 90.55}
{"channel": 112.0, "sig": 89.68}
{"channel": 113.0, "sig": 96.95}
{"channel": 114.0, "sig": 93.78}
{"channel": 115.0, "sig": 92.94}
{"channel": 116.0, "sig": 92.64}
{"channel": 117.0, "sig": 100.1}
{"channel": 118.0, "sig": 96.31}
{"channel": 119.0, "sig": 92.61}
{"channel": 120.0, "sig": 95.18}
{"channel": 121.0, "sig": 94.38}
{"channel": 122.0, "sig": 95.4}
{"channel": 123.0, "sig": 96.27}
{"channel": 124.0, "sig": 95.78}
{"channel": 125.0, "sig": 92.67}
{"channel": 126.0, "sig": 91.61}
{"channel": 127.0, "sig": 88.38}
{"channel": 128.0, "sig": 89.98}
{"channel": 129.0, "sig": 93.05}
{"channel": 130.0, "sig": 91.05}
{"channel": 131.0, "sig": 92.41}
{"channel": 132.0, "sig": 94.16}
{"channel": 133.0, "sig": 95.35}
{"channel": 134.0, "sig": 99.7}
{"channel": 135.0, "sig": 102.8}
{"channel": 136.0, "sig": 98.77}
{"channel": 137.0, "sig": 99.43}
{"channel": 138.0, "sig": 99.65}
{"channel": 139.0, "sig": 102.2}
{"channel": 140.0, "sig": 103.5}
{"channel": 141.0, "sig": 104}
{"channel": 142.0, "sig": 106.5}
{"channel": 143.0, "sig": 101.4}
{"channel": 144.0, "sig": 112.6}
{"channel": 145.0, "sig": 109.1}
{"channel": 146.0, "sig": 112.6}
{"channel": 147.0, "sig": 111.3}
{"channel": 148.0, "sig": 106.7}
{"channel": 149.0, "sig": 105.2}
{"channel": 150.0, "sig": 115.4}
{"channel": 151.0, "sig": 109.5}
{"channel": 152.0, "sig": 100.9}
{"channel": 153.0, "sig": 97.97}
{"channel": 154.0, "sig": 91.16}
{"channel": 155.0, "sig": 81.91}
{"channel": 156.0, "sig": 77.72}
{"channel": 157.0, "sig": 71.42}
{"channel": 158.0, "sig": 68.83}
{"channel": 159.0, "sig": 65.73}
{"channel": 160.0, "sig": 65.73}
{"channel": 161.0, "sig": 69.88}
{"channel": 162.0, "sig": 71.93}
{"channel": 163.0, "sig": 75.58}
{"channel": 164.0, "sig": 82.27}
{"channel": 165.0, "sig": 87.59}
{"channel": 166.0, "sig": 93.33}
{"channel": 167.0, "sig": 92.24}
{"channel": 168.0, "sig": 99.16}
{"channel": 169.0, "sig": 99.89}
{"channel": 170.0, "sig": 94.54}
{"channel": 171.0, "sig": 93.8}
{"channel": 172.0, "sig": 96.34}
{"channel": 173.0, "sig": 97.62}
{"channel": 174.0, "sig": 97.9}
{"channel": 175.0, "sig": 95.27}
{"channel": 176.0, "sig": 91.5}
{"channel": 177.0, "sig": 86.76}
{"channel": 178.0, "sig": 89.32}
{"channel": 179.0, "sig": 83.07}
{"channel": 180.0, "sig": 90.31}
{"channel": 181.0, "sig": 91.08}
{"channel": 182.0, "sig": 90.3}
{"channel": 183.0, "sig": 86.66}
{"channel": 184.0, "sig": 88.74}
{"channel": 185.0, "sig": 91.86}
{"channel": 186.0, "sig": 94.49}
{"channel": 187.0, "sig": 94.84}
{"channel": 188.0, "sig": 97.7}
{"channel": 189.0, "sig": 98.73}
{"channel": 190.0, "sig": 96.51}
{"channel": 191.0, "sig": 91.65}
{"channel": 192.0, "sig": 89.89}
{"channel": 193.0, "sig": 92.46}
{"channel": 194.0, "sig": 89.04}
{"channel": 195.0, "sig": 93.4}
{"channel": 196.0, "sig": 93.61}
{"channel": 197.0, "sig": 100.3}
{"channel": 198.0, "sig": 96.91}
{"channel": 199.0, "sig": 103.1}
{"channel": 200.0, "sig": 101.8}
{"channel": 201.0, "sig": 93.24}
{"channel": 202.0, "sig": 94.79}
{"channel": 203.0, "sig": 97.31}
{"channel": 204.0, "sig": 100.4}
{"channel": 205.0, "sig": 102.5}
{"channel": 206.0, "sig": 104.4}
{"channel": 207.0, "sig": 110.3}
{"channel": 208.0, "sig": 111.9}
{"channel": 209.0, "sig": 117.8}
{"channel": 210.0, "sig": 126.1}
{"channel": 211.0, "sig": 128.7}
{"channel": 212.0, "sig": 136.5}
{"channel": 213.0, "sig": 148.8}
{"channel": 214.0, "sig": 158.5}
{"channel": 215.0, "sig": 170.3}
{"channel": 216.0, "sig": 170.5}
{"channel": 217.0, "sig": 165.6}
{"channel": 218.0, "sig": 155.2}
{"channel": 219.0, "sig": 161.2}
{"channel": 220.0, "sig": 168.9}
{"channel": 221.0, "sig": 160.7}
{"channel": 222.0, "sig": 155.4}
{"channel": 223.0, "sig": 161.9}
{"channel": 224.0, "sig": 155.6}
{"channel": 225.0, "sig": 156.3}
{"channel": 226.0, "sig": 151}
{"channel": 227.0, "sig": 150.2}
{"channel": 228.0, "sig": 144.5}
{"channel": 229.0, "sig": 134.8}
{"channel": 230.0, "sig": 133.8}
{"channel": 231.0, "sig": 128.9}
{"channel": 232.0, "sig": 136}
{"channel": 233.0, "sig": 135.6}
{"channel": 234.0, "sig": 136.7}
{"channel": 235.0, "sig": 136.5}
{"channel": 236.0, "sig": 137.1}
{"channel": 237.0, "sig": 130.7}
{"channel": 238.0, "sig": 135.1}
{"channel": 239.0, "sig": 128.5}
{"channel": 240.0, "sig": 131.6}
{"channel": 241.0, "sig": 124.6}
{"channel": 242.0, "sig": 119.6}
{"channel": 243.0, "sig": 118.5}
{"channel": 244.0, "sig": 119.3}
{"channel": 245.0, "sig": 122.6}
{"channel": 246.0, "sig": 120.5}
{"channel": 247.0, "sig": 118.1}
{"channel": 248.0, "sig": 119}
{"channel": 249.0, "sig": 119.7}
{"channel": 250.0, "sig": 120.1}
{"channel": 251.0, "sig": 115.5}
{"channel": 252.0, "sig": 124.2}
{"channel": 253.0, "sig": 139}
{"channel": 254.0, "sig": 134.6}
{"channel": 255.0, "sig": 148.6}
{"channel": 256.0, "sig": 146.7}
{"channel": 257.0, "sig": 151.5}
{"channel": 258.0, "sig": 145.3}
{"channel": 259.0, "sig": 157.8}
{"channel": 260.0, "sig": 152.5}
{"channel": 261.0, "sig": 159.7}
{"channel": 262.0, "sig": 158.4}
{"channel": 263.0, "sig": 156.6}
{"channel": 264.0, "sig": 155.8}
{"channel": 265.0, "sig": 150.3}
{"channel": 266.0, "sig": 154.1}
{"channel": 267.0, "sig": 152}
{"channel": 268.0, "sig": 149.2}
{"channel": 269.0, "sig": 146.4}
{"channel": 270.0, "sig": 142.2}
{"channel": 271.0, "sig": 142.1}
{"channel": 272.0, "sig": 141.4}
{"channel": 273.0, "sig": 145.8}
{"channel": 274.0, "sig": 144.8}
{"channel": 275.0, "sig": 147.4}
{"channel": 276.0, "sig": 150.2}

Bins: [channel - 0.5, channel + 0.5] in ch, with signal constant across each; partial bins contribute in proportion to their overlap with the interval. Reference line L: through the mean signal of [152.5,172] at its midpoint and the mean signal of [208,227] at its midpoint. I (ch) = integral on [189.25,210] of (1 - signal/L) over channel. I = 4.8 ch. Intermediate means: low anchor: 83.5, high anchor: 152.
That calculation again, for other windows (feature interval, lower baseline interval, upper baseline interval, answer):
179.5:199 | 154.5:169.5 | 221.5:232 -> 2.65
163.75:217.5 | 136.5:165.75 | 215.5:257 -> 5.26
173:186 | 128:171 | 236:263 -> 1.87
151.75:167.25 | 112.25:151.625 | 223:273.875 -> 4.02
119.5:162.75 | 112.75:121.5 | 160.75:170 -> -1.74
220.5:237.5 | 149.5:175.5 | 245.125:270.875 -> -2.58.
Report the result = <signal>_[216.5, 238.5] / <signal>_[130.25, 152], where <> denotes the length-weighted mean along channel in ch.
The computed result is 1.42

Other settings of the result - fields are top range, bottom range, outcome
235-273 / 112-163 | 1.46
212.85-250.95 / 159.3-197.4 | 1.55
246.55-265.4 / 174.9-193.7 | 1.54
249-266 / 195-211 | 1.39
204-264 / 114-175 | 1.47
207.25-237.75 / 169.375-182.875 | 1.58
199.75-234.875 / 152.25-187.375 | 1.57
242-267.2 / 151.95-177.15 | 1.60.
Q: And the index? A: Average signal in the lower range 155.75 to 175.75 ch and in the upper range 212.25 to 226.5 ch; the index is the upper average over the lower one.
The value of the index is 1.9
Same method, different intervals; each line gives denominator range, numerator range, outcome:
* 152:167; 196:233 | 1.66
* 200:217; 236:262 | 1.07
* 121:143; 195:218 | 1.24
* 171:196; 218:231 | 1.65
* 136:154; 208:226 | 1.44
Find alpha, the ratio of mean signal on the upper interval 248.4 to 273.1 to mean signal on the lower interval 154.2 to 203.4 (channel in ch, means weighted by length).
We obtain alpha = 1.61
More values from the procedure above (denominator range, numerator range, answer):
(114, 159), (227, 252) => 1.33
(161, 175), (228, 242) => 1.47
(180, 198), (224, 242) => 1.47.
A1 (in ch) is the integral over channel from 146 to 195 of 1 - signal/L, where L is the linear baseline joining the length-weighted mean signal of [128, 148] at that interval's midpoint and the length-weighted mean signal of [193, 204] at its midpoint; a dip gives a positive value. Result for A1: 3.9 ch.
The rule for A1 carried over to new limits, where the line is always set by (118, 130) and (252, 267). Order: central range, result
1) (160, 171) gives 2.5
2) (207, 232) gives -2.6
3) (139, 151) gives -0.7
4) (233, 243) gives 0.7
